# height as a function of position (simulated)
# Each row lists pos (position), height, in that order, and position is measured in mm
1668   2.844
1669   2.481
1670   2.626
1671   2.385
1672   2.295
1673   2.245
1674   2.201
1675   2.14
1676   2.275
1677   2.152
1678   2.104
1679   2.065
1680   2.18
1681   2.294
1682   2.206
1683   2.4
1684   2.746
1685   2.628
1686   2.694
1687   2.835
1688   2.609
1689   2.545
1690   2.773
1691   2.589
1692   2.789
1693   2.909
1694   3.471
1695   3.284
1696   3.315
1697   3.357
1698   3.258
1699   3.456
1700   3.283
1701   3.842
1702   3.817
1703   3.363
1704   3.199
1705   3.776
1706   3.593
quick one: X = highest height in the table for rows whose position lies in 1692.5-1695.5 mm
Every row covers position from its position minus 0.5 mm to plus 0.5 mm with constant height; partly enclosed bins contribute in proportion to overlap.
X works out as 3.471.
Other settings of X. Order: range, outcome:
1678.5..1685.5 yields 2.746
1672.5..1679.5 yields 2.275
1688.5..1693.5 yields 2.909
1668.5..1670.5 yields 2.626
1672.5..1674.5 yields 2.245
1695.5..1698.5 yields 3.357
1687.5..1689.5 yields 2.609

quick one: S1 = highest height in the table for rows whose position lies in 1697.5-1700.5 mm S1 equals 3.456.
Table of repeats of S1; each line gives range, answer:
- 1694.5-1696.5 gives 3.315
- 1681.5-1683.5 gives 2.4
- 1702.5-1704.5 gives 3.363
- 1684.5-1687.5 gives 2.835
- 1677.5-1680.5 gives 2.18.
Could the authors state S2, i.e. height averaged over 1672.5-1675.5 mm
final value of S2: 2.2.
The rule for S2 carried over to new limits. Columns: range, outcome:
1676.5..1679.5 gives 2.11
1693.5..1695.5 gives 3.38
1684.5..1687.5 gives 2.72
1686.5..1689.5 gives 2.66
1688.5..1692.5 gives 2.67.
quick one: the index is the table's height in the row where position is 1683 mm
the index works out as 2.4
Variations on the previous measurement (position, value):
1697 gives 3.357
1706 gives 3.593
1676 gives 2.275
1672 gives 2.295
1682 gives 2.206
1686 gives 2.694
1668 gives 2.844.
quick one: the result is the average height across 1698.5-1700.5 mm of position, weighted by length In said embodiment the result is 3.37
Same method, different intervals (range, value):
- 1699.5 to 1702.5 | 3.65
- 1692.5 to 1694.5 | 3.19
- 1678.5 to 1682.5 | 2.19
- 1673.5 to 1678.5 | 2.17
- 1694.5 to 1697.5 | 3.32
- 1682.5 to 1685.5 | 2.59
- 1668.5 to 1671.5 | 2.5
